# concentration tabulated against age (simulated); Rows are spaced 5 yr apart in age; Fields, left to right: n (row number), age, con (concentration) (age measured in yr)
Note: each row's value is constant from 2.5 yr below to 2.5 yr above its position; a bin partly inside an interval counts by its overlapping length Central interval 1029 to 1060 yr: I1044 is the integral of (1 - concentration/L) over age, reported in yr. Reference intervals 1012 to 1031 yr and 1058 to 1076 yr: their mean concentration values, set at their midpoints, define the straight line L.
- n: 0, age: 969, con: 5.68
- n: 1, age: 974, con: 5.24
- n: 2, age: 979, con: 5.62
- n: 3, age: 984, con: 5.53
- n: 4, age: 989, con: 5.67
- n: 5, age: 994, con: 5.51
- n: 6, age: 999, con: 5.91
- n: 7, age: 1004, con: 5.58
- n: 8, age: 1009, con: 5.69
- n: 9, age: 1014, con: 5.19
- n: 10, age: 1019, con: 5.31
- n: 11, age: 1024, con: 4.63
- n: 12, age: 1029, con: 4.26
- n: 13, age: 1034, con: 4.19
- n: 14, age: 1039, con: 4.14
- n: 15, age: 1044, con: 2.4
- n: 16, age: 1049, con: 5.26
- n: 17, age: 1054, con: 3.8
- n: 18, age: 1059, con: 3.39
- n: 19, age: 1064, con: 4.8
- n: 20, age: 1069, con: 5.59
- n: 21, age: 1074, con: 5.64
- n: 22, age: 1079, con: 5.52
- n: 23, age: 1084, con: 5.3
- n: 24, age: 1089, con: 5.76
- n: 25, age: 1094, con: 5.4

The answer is 6.2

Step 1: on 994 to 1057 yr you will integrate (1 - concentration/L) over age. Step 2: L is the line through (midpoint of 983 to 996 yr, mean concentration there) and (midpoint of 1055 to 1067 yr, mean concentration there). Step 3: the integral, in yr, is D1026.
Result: 2.0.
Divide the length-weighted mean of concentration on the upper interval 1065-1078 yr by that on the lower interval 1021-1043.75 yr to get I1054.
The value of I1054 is 1.33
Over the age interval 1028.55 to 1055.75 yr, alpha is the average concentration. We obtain 4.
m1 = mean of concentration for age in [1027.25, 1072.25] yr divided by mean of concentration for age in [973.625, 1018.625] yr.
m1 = 0.76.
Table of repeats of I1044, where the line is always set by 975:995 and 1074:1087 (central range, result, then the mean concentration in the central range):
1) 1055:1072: 2.9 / 4.55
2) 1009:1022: 0.5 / 5.31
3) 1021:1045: 6.4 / 4.05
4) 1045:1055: 2.1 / 4.32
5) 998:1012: -0.4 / 5.69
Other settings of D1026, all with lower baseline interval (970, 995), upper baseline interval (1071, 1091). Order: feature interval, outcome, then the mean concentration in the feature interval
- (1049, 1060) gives 3.1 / 4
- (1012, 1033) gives 2.8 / 4.79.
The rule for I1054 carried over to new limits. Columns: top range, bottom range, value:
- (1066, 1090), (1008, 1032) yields 1.12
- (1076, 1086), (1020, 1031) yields 1.19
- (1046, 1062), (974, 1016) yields 0.74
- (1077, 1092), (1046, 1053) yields 1.16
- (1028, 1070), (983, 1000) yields 0.74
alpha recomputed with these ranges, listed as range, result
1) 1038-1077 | 4.4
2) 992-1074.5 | 4.76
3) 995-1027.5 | 5.36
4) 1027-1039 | 4.21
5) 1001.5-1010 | 5.63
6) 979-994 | 5.59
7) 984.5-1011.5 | 5.66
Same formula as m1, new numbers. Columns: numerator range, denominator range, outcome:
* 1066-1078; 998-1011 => 0.98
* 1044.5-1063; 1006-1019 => 0.74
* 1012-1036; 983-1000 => 0.84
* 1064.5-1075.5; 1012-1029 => 1.11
